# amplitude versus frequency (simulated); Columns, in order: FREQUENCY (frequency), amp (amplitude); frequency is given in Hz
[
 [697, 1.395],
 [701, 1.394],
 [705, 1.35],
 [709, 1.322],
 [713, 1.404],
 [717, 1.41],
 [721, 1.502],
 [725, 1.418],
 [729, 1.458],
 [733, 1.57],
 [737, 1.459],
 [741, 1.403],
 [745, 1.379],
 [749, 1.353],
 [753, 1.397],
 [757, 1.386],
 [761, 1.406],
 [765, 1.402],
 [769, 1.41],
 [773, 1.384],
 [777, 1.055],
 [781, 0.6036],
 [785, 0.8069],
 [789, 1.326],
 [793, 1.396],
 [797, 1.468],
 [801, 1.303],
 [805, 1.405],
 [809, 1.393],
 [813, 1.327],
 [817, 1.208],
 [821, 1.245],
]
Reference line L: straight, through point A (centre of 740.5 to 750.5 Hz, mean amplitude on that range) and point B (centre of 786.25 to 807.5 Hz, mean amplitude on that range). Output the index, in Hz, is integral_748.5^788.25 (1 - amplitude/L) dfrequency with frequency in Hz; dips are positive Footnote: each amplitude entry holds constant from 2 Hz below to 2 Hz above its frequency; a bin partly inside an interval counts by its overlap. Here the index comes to 4.4 Hz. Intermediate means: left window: 1.38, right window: 1.36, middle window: 1.22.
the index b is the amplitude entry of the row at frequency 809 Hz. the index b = 1.393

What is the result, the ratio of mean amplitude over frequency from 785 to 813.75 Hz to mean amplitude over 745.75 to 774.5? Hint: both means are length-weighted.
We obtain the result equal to 1.0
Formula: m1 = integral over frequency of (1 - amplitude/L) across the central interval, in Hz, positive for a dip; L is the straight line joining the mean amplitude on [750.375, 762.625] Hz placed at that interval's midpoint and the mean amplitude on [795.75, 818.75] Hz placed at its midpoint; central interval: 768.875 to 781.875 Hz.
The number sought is 2.5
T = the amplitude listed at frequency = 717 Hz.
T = 1.41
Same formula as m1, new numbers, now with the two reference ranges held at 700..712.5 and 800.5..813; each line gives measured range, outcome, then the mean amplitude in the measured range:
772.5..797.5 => 4.6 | 1.12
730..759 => -1.3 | 1.42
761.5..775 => -0.3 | 1.4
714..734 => -1.5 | 1.46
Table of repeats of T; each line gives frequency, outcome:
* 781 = 0.6036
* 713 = 1.404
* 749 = 1.353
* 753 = 1.397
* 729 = 1.458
